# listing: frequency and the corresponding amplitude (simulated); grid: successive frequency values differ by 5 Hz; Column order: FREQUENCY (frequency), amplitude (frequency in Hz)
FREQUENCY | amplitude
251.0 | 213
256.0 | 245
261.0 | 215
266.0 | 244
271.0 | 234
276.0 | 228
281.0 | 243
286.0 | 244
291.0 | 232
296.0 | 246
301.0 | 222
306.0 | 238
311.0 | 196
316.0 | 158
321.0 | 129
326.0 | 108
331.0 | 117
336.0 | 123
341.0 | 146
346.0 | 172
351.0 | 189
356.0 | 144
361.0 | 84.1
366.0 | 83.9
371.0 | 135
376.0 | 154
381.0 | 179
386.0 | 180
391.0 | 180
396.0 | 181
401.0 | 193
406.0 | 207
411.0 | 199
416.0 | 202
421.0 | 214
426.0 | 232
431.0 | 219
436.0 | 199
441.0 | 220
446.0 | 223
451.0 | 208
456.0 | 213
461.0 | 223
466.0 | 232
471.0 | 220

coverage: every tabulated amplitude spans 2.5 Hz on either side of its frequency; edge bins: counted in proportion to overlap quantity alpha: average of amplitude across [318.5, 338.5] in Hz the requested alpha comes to 119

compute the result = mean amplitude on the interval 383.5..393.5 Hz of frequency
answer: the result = 180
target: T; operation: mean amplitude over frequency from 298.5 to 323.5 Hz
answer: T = 189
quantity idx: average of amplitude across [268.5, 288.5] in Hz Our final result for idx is 237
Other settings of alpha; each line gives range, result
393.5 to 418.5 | 196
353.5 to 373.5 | 112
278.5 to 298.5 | 241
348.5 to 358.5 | 166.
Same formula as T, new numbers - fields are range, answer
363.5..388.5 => 146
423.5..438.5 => 217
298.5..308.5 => 230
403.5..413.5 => 203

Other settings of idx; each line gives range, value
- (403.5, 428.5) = 211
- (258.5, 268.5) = 230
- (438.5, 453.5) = 217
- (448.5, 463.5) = 215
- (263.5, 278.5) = 235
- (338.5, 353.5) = 169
